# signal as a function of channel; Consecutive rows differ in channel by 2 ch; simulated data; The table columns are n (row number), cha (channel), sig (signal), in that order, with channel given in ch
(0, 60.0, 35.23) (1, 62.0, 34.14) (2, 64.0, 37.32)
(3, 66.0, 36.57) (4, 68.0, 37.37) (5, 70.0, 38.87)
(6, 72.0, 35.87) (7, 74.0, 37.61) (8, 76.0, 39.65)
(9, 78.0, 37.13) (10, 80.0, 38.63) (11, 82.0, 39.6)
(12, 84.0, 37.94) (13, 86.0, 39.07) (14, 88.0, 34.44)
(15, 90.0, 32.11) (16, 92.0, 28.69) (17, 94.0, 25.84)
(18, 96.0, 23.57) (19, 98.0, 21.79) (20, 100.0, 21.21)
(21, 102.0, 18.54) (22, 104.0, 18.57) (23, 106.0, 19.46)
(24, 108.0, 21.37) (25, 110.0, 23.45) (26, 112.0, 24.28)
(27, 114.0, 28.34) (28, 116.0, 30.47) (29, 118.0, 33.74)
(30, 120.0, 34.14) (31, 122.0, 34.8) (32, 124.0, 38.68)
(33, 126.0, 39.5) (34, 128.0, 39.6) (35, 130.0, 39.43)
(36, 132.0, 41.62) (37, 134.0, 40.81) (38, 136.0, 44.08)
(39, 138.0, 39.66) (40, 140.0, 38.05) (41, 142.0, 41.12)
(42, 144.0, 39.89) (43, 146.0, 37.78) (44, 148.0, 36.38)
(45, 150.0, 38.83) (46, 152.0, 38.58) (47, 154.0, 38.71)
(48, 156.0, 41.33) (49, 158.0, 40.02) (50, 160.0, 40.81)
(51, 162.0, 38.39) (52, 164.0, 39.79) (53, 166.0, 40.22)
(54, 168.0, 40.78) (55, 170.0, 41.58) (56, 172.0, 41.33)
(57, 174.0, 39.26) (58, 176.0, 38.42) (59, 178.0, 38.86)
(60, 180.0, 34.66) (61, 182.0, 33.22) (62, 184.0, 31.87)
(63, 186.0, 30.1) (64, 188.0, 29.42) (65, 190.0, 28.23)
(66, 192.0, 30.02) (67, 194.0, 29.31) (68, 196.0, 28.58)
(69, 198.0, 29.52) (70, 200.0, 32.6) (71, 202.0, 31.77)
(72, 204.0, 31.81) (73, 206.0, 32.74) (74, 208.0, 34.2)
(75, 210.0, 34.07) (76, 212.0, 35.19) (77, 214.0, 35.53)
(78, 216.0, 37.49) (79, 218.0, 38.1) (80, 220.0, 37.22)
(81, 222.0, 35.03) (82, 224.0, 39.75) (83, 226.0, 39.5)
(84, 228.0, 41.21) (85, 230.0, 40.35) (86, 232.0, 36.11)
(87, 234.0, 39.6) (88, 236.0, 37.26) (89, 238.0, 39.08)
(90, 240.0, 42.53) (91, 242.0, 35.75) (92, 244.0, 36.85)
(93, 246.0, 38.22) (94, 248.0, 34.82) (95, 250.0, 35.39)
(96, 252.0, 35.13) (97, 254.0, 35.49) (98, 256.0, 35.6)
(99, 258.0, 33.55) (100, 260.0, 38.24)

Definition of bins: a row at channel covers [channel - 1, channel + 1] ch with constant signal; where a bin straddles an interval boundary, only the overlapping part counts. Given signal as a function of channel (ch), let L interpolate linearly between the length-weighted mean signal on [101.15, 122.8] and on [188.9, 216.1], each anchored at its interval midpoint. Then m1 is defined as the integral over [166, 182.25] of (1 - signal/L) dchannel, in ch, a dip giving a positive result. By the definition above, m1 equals -4.7 ch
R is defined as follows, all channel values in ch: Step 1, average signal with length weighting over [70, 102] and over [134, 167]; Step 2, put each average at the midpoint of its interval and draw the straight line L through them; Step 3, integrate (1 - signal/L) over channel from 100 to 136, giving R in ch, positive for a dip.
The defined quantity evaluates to 5.2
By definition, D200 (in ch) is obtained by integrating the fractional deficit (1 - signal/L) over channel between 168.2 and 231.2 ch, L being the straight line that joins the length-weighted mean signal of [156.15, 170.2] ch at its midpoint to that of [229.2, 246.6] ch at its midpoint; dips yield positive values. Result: 7.0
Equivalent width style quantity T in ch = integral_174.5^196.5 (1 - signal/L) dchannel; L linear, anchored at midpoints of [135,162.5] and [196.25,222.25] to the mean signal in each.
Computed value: 2.4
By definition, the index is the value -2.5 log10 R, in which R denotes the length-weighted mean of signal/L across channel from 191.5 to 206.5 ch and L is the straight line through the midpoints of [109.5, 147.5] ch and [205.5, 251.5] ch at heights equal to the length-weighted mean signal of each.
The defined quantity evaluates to 0.20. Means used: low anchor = 36.5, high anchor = 37.2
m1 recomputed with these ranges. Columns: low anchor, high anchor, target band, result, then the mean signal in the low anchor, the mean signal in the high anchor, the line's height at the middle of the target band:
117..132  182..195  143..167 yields -3.8 ch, 37.4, 30.1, 33.9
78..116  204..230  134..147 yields -3.8 ch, 27.9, 36.6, 31.1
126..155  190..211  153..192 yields -1.9 ch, 39.6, 31.3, 35.2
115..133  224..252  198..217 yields 2.1 ch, 36.9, 38.2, 37.8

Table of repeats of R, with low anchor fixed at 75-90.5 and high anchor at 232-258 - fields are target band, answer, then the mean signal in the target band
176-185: 0.5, 35.1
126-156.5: -2.0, 39.7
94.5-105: 4.6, 21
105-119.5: 4.4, 26.2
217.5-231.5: -0.6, 38.7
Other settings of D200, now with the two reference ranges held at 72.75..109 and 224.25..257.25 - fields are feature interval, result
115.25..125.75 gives -1.2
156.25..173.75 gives -3.5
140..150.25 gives -1.9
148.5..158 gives -1.8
